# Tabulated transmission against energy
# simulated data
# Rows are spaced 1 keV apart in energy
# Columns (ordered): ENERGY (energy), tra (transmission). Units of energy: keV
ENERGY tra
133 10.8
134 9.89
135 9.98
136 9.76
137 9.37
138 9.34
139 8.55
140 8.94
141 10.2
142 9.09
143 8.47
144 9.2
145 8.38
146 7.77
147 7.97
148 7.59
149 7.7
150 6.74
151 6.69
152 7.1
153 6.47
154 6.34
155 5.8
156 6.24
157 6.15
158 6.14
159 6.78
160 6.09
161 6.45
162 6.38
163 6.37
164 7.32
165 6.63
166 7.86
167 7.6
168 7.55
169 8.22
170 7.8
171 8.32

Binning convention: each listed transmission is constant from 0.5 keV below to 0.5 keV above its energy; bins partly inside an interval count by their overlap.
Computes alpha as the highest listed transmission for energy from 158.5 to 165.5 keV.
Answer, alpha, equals 7.32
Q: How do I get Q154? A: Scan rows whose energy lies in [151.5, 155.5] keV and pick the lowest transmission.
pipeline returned 5.8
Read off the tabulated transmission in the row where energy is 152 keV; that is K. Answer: 7.1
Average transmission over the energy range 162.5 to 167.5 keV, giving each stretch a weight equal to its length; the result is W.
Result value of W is 7.16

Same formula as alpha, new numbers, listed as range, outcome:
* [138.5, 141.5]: 10.2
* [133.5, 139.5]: 9.98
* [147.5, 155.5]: 7.7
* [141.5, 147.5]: 9.2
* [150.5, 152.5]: 7.1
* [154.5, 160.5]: 6.78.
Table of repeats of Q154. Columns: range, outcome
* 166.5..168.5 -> 7.55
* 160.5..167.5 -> 6.37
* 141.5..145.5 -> 8.38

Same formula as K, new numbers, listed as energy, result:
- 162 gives 6.38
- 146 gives 7.77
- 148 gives 7.59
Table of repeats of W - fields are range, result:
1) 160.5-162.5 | 6.42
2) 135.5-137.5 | 9.56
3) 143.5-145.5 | 8.79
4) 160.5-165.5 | 6.63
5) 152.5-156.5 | 6.21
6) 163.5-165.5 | 6.97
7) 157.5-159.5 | 6.46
